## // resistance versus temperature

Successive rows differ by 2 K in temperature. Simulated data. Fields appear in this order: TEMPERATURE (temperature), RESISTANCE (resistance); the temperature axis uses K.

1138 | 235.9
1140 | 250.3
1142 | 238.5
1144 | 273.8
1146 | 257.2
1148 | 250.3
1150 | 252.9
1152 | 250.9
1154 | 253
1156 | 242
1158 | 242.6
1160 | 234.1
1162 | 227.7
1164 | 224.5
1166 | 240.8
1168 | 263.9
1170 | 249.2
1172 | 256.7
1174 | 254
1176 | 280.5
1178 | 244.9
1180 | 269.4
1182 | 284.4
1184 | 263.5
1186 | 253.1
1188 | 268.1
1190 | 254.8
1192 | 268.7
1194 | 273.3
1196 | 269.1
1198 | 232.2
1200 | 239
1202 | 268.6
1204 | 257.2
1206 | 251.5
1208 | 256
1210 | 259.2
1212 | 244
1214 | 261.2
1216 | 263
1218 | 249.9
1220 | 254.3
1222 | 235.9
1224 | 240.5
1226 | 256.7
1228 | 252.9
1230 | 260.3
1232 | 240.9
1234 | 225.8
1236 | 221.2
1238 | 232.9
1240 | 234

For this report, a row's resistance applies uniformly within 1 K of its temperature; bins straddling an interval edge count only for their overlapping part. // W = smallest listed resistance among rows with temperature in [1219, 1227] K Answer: 235.9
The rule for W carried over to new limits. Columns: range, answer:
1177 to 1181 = 244.9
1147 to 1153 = 250.3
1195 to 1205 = 232.2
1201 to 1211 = 251.5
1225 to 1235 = 225.8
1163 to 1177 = 224.5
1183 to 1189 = 253.1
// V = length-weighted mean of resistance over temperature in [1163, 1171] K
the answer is 245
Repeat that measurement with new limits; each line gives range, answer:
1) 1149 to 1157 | 250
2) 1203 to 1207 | 254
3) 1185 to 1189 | 261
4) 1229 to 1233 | 251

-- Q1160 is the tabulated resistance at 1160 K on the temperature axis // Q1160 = 234.1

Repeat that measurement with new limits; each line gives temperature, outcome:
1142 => 238.5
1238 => 232.9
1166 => 240.8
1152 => 250.9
